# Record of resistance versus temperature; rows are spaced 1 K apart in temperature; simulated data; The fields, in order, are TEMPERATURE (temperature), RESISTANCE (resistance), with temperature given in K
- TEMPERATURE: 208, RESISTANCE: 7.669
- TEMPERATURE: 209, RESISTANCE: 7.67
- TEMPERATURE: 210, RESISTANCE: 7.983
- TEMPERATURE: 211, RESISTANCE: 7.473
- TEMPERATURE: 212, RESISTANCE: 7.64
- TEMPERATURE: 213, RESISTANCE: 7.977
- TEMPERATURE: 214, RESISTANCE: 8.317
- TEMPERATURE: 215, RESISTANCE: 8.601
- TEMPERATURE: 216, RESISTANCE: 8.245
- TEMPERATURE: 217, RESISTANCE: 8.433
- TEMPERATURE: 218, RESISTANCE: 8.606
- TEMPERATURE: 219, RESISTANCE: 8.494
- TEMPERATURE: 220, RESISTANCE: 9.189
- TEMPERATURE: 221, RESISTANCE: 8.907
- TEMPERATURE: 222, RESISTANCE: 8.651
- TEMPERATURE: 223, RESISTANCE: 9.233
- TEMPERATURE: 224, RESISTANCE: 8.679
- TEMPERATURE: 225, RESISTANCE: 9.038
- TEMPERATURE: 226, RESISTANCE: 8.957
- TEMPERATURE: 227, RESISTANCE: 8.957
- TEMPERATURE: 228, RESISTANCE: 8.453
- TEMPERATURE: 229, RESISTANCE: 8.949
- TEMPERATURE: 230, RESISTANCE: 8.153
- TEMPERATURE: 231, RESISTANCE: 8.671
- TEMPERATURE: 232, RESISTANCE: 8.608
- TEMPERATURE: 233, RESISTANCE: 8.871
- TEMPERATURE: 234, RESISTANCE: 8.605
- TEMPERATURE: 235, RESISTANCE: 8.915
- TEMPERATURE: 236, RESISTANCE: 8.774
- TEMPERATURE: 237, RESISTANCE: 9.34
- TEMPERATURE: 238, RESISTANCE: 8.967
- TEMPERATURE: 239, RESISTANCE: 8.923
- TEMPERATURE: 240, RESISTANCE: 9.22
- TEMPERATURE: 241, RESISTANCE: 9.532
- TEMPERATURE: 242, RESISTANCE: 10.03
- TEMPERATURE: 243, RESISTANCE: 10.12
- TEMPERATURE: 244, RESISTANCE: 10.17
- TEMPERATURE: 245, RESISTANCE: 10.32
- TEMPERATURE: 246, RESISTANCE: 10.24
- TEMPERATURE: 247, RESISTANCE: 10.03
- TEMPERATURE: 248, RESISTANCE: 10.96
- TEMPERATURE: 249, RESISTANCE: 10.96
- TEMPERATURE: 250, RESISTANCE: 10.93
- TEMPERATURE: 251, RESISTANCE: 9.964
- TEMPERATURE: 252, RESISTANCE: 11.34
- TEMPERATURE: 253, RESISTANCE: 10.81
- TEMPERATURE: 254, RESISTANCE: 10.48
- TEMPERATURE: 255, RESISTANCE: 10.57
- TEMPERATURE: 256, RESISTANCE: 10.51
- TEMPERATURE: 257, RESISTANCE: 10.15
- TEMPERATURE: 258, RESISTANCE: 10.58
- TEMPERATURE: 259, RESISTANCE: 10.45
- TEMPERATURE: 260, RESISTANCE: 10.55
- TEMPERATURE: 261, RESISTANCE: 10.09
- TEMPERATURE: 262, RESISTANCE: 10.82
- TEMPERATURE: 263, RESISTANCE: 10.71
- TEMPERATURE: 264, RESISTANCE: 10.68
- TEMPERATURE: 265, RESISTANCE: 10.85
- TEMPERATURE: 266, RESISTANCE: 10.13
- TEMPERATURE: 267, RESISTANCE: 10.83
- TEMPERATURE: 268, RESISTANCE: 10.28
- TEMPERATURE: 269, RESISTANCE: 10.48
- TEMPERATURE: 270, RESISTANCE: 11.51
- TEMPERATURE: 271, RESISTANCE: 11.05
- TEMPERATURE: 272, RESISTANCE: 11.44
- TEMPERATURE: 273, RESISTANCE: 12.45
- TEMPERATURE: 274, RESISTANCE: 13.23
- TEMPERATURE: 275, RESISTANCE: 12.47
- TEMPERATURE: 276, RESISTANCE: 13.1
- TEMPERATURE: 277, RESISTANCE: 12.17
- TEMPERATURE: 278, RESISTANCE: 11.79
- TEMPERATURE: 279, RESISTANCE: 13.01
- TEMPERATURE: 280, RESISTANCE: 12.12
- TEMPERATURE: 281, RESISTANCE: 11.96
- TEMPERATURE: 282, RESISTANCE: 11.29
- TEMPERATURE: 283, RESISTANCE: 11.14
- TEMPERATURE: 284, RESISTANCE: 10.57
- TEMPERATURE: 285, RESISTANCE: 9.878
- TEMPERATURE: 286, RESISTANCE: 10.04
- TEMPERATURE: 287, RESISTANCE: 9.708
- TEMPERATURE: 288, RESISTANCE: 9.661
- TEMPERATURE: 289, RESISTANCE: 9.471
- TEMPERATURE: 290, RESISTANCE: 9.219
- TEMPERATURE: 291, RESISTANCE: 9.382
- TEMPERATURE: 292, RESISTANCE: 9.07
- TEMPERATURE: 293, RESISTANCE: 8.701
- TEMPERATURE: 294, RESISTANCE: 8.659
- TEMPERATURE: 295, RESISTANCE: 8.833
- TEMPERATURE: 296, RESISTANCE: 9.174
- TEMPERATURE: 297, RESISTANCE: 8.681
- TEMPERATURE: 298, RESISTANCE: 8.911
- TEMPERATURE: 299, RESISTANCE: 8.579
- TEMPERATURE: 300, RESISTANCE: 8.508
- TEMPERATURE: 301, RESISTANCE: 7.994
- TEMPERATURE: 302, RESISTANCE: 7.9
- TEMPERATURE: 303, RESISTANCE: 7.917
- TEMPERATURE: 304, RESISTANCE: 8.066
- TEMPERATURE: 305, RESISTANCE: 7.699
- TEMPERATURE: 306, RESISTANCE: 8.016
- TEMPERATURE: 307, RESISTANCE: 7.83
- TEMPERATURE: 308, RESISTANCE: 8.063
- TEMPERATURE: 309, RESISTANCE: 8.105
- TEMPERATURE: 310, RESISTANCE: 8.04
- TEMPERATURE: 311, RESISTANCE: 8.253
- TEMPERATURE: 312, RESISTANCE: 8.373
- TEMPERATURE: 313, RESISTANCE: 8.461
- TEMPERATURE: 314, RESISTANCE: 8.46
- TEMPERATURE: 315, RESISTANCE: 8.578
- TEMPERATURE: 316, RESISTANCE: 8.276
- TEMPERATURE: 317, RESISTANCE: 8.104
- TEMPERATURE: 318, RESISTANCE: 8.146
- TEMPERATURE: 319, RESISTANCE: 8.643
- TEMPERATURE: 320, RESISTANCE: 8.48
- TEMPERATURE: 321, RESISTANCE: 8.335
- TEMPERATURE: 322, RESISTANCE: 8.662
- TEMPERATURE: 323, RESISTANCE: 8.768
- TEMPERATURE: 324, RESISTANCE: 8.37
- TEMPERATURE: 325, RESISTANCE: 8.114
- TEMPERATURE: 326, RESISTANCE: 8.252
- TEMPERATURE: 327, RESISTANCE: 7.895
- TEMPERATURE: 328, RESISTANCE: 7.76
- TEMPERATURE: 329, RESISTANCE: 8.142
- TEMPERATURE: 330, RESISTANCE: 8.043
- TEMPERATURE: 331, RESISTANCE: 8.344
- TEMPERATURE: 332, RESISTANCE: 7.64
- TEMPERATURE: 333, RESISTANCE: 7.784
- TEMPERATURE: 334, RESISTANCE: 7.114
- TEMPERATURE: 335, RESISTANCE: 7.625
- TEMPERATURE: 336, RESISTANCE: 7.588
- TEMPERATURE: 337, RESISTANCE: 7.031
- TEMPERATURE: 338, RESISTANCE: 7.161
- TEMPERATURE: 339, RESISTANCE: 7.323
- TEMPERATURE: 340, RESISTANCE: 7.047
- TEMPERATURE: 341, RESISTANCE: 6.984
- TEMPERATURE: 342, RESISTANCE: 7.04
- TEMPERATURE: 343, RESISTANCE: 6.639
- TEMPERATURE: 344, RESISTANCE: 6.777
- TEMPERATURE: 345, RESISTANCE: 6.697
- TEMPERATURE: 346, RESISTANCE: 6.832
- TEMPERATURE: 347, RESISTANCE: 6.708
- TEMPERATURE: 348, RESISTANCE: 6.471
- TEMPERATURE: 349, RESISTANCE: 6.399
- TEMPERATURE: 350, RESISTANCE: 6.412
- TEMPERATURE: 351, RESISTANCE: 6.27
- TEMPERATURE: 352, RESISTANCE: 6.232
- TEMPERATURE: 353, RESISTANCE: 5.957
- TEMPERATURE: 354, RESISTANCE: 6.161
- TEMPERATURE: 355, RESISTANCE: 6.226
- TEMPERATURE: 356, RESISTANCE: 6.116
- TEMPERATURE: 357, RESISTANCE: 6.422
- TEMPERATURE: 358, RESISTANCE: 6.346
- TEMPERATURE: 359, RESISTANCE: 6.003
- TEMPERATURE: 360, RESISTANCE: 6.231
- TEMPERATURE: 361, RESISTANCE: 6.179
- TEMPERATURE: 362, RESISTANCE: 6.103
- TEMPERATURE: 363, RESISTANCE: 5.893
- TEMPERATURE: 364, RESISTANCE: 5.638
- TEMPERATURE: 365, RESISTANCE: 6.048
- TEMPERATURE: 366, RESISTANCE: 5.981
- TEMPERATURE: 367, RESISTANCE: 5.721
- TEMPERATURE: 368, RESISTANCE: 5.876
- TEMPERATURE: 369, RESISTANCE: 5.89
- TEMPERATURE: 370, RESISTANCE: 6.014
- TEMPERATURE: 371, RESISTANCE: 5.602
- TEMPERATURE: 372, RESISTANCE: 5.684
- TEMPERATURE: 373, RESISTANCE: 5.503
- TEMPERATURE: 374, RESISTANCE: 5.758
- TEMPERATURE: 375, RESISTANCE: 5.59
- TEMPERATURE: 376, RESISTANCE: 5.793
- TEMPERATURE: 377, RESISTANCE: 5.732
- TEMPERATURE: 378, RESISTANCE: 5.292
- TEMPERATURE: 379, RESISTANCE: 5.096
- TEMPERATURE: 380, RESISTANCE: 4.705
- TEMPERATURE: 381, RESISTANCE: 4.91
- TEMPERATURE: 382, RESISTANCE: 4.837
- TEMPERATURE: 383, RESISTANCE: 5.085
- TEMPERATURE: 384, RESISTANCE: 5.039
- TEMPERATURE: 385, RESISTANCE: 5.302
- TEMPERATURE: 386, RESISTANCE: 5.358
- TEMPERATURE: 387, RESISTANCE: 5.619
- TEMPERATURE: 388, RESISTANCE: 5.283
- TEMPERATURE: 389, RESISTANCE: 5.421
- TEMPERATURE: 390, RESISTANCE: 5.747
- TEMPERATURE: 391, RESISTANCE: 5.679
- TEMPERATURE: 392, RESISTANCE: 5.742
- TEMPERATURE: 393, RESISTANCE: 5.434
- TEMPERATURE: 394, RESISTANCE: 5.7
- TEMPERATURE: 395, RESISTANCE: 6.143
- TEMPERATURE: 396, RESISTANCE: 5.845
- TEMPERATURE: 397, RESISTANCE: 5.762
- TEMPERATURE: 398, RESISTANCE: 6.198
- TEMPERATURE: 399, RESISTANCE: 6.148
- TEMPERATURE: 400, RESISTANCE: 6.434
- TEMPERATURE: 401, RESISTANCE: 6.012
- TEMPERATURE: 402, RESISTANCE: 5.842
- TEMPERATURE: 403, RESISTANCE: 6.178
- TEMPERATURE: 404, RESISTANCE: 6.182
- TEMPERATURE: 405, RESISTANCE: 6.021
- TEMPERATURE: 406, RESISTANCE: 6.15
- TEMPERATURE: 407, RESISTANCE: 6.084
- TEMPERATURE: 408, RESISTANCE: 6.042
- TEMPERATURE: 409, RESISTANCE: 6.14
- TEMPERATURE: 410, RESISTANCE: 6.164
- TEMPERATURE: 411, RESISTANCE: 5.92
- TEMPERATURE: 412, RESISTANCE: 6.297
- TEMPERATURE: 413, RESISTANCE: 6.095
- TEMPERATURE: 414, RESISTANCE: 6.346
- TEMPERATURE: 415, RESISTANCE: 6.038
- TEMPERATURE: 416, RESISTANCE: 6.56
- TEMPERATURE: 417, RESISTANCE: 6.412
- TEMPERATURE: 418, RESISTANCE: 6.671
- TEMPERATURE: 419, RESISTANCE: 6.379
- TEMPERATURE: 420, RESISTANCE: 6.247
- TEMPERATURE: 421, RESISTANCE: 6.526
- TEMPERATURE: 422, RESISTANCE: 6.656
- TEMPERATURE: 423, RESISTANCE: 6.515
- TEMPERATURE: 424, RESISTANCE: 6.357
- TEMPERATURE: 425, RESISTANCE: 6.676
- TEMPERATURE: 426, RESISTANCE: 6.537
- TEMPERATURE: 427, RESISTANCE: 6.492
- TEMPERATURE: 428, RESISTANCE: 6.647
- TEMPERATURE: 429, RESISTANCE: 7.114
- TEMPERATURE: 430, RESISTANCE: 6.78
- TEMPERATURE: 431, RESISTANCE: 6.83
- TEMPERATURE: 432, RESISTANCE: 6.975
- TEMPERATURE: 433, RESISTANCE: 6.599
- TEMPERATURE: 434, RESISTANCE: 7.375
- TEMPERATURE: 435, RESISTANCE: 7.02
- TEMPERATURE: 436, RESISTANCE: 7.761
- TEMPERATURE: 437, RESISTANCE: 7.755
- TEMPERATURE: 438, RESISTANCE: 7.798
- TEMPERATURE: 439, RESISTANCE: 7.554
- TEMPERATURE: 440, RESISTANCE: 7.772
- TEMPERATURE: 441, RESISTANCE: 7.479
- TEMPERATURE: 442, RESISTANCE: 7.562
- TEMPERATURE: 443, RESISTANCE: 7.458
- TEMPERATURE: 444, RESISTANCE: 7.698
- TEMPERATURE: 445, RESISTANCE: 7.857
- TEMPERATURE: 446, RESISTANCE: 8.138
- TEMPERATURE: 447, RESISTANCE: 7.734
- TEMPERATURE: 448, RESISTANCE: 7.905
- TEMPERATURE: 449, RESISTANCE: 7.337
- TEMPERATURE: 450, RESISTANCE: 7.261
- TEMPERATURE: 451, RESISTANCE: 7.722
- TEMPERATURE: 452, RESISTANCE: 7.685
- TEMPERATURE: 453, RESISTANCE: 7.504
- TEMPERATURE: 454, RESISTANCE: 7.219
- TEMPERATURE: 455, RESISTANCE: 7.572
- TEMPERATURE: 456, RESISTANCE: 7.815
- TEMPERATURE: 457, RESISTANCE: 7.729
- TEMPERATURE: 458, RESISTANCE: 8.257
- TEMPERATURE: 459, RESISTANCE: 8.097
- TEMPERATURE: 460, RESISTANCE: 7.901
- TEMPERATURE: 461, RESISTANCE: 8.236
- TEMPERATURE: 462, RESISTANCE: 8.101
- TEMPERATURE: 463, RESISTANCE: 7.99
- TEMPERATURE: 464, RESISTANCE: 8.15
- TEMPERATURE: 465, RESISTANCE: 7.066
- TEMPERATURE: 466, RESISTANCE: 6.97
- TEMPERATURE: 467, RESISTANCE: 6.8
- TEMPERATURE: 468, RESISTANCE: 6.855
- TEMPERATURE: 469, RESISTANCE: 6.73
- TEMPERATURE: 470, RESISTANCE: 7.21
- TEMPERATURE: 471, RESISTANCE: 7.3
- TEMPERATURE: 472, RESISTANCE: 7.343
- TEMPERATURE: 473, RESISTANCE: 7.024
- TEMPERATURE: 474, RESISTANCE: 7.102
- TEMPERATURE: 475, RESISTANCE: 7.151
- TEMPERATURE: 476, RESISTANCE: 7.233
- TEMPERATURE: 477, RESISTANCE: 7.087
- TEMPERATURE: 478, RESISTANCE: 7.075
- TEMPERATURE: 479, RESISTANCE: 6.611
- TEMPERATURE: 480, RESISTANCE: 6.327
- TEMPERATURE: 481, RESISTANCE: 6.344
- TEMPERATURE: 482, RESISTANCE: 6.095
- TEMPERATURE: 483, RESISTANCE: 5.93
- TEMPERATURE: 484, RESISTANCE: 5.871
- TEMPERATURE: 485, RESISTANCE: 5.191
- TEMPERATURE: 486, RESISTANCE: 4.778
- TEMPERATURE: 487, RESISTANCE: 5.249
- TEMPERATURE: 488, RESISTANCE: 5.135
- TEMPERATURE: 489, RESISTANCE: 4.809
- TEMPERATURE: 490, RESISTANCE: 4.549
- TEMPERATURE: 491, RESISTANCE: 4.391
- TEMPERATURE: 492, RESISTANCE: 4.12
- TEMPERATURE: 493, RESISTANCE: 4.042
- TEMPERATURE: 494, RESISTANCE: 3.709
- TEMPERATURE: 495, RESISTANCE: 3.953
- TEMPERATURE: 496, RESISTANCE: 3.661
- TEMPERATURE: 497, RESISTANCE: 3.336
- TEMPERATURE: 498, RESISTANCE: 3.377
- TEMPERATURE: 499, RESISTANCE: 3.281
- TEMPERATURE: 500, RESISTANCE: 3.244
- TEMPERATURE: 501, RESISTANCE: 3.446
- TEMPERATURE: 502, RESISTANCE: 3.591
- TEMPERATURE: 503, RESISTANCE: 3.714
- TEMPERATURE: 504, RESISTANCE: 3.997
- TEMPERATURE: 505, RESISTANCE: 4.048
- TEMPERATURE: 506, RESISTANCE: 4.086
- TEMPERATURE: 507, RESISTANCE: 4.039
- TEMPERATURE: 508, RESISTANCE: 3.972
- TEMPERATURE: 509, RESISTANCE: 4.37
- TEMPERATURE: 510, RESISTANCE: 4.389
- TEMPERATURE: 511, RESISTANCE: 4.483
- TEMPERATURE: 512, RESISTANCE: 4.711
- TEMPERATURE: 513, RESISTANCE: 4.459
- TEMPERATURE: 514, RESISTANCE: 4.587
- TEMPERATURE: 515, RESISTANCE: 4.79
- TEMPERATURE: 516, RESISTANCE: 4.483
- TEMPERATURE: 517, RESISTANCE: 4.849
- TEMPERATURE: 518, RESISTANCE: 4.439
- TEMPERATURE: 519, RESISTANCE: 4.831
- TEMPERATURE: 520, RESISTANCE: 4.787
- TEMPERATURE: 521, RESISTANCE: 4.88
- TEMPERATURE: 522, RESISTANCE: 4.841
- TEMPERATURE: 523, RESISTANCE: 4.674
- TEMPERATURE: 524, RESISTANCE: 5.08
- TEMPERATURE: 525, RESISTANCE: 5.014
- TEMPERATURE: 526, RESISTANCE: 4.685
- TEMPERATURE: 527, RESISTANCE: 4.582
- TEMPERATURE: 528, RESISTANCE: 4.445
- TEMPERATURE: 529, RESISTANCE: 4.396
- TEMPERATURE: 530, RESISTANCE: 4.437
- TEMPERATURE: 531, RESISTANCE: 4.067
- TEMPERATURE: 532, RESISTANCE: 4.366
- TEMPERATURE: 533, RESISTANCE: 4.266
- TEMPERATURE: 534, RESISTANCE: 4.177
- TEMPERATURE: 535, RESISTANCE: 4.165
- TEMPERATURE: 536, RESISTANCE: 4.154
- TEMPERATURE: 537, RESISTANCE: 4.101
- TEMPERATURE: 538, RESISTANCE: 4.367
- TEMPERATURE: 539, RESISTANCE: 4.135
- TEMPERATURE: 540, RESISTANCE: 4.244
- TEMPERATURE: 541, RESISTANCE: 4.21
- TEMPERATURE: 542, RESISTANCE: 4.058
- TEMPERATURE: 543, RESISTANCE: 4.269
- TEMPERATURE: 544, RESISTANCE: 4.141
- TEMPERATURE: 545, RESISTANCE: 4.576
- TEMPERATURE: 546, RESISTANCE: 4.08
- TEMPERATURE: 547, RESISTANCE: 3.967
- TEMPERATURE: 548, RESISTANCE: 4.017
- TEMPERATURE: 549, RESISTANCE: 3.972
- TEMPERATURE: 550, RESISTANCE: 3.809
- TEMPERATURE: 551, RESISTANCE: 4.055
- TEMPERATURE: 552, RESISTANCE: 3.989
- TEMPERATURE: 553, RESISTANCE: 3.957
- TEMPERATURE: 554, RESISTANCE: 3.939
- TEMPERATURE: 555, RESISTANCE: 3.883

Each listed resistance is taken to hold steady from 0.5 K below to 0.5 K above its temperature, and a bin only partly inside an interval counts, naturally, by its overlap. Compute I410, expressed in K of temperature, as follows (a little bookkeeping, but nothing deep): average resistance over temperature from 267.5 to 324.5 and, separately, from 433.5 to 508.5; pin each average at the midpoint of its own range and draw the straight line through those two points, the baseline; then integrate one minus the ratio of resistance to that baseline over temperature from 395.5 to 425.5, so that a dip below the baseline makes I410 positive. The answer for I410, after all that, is 4.81 K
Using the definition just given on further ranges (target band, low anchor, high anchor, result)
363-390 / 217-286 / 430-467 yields 9.6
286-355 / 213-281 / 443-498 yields 7.9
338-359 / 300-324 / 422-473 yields 3.8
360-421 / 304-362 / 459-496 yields 9.9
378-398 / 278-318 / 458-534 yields 5.3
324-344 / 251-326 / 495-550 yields 2.6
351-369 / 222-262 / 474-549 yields 3.4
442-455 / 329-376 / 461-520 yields -4.4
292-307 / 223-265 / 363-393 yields -0.7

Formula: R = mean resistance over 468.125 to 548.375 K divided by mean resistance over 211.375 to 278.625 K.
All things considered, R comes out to 0.5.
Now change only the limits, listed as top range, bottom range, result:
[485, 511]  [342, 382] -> 0.68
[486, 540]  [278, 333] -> 0.48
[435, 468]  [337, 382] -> 1.25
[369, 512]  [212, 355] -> 0.68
